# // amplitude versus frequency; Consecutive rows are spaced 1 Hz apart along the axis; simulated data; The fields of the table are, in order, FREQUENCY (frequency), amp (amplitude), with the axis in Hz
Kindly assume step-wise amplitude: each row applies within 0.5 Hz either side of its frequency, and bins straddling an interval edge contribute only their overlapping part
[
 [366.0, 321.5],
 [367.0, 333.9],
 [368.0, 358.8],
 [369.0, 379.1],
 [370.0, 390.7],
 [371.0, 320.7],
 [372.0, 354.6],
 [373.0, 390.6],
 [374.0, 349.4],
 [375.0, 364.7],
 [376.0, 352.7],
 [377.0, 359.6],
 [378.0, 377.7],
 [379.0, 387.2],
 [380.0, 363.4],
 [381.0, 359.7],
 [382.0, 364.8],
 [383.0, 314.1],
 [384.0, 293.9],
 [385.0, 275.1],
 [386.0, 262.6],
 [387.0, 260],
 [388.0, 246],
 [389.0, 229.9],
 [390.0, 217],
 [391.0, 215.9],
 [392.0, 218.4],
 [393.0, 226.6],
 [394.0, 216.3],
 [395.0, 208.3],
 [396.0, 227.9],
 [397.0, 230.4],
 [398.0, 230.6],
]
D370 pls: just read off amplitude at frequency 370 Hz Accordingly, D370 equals 390.7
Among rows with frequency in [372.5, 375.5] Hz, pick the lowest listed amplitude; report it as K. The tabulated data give 349.4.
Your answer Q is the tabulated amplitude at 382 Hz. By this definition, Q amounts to 364.8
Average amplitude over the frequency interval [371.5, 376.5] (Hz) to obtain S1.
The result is 362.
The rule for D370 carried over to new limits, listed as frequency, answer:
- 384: 293.9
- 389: 229.9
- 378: 377.7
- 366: 321.5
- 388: 246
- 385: 275.1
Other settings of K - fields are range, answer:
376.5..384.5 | 293.9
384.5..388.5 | 246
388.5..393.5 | 215.9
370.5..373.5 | 320.7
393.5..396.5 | 208.3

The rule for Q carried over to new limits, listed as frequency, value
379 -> 387.2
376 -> 352.7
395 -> 208.3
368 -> 358.8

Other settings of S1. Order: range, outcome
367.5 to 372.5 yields 361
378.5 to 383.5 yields 358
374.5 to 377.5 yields 359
